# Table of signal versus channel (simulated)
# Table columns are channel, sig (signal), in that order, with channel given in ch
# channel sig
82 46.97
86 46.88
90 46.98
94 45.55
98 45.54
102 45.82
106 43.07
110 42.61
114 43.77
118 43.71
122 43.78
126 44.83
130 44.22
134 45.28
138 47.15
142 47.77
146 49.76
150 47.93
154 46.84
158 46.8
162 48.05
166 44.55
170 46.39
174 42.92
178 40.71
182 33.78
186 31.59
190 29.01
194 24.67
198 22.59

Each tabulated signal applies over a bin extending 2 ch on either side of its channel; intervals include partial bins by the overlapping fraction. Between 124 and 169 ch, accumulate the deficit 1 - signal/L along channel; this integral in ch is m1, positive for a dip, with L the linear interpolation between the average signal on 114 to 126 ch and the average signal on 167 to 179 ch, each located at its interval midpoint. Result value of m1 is -2.9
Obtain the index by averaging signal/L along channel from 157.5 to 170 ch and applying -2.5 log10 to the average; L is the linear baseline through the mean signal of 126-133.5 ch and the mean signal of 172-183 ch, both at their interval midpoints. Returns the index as -0.13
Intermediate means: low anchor 44.6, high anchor 39.6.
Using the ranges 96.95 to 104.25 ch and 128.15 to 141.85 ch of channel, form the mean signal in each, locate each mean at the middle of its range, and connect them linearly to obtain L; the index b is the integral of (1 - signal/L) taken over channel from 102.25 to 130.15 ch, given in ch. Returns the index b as 1.2 ch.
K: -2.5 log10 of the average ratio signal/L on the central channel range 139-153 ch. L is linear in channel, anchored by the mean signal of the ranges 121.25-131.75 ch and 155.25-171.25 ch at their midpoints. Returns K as -0.07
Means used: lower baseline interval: 44.3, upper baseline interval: 46.5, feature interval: 48.3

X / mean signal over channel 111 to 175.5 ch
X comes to 45.8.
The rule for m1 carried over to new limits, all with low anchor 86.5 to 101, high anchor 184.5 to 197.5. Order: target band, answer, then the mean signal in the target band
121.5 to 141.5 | -3.3 ch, 45.4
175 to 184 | -2.4 ch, 37.9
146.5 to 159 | -4.5 ch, 47.5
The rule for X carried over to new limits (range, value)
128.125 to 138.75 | 45.4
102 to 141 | 44.4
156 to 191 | 40.7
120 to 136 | 44.5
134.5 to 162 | 47.6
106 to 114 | 43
